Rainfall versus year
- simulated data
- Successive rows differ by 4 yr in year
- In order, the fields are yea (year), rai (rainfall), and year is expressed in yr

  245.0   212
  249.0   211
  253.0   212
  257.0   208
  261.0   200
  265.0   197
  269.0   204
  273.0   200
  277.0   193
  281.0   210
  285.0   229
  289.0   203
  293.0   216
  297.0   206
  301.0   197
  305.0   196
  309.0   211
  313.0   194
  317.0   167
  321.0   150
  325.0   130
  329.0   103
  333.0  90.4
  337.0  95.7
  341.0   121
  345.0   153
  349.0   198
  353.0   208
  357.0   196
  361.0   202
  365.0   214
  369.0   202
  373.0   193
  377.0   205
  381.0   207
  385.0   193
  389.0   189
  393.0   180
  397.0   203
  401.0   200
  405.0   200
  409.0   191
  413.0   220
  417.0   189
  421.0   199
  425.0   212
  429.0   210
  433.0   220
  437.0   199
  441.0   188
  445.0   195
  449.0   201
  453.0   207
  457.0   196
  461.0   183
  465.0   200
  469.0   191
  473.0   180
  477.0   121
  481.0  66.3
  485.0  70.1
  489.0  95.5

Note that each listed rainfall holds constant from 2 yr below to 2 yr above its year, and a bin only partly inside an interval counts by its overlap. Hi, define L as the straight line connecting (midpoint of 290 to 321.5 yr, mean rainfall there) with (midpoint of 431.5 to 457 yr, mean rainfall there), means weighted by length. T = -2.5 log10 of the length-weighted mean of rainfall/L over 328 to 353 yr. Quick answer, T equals 0.41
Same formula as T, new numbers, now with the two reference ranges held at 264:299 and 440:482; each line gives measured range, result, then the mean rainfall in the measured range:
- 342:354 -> 0.10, 179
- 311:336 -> 0.41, 137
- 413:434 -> -0.13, 207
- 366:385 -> -0.06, 201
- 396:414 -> -0.08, 202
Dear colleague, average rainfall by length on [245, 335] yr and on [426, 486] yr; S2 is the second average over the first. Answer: 0.9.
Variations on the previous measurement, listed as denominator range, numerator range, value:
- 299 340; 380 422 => 1.29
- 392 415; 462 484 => 0.75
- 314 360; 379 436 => 1.35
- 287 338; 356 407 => 1.19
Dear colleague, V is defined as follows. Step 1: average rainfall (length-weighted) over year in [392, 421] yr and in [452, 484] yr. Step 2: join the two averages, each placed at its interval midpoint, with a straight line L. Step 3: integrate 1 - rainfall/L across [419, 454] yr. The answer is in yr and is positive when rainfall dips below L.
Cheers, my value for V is -4.3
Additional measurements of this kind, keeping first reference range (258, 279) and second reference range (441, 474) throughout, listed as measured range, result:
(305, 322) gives 1.2 yr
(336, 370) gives 3.2 yr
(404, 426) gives -0.7 yr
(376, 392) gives -0.1 yr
